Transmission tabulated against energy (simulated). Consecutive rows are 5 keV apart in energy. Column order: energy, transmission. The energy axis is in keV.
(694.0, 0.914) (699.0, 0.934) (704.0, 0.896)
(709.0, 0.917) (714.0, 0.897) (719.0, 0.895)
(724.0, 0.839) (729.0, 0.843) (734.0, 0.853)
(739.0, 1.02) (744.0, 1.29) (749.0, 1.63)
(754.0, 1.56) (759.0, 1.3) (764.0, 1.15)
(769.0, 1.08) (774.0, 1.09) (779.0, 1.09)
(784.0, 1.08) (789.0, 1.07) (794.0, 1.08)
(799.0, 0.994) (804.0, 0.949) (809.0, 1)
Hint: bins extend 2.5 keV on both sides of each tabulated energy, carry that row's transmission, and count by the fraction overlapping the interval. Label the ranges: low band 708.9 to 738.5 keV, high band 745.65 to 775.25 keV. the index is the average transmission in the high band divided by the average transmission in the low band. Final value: 1.5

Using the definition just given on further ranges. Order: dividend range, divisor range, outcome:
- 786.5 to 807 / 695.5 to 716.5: 1.12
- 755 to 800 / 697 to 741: 1.25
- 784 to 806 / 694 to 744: 1.12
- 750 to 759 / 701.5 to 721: 1.66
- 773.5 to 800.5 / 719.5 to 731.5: 1.26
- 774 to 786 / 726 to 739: 1.23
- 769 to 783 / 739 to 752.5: 0.78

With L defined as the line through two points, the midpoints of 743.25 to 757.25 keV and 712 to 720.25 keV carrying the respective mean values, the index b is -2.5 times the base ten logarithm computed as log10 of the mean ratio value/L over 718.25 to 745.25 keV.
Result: 0.24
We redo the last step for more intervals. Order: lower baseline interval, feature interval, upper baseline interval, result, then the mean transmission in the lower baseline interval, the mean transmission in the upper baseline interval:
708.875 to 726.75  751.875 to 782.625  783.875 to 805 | -0.223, 0.882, 1.04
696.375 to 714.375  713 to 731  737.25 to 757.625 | 0.252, 0.913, 1.38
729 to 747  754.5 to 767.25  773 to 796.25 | -0.195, 1.04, 1.08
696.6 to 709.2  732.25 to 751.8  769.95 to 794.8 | -0.213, 0.915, 1.08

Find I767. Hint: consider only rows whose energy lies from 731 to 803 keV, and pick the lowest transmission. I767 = 0.853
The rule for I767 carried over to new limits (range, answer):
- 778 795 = 1.07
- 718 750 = 0.839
